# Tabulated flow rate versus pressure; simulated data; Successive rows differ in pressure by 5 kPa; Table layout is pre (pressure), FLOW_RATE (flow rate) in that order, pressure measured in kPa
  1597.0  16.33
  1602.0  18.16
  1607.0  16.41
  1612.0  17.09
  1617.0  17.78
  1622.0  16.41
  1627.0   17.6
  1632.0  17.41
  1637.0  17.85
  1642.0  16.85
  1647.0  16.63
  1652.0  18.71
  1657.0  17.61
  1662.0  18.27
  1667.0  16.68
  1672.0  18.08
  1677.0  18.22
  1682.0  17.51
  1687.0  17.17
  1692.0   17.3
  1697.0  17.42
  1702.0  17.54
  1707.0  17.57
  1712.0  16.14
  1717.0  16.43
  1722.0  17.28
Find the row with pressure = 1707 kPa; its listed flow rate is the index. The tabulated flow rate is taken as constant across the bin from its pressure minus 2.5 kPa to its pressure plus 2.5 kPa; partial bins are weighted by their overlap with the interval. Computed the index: 17.57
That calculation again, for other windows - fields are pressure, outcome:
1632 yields 17.41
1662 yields 18.27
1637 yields 17.85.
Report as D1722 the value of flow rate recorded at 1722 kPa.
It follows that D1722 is 17.28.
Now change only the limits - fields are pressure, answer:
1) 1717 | 16.43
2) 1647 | 16.63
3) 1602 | 18.16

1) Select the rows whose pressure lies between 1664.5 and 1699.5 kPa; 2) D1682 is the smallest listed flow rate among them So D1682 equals 16.68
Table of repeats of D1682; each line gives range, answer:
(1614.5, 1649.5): 16.41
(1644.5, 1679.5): 16.63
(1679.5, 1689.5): 17.17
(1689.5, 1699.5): 17.3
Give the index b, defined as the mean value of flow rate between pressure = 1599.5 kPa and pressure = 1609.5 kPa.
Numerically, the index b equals 17.3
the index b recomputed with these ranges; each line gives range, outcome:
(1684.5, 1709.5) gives 17.4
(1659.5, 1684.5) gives 17.8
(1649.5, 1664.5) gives 18.2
